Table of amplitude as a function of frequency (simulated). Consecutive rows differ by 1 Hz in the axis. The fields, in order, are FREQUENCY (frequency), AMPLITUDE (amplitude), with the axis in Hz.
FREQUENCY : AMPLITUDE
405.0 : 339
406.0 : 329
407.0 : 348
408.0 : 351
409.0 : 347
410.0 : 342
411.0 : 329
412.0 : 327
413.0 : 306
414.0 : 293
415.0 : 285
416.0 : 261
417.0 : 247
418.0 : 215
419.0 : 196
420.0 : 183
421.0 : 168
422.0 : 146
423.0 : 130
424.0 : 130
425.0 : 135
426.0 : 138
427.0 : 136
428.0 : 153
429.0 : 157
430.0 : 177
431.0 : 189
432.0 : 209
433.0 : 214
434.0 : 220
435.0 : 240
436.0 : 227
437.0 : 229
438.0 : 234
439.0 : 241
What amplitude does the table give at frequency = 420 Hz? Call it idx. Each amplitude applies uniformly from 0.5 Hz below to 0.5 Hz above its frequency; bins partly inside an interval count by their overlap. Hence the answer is 183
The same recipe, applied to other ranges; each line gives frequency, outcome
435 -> 240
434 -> 220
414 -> 293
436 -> 227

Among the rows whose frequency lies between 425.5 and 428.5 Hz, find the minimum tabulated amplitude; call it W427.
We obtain 136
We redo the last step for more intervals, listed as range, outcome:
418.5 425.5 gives 130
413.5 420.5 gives 183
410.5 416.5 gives 261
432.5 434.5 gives 214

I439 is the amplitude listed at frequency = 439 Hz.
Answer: 241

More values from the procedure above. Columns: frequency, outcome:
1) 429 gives 157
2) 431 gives 189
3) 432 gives 209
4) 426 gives 138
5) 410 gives 342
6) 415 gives 285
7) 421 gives 168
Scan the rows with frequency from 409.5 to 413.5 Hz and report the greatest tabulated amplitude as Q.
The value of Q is 342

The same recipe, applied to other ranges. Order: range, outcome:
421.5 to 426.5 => 146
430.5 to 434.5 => 220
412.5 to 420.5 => 306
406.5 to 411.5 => 351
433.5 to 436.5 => 240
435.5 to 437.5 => 229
